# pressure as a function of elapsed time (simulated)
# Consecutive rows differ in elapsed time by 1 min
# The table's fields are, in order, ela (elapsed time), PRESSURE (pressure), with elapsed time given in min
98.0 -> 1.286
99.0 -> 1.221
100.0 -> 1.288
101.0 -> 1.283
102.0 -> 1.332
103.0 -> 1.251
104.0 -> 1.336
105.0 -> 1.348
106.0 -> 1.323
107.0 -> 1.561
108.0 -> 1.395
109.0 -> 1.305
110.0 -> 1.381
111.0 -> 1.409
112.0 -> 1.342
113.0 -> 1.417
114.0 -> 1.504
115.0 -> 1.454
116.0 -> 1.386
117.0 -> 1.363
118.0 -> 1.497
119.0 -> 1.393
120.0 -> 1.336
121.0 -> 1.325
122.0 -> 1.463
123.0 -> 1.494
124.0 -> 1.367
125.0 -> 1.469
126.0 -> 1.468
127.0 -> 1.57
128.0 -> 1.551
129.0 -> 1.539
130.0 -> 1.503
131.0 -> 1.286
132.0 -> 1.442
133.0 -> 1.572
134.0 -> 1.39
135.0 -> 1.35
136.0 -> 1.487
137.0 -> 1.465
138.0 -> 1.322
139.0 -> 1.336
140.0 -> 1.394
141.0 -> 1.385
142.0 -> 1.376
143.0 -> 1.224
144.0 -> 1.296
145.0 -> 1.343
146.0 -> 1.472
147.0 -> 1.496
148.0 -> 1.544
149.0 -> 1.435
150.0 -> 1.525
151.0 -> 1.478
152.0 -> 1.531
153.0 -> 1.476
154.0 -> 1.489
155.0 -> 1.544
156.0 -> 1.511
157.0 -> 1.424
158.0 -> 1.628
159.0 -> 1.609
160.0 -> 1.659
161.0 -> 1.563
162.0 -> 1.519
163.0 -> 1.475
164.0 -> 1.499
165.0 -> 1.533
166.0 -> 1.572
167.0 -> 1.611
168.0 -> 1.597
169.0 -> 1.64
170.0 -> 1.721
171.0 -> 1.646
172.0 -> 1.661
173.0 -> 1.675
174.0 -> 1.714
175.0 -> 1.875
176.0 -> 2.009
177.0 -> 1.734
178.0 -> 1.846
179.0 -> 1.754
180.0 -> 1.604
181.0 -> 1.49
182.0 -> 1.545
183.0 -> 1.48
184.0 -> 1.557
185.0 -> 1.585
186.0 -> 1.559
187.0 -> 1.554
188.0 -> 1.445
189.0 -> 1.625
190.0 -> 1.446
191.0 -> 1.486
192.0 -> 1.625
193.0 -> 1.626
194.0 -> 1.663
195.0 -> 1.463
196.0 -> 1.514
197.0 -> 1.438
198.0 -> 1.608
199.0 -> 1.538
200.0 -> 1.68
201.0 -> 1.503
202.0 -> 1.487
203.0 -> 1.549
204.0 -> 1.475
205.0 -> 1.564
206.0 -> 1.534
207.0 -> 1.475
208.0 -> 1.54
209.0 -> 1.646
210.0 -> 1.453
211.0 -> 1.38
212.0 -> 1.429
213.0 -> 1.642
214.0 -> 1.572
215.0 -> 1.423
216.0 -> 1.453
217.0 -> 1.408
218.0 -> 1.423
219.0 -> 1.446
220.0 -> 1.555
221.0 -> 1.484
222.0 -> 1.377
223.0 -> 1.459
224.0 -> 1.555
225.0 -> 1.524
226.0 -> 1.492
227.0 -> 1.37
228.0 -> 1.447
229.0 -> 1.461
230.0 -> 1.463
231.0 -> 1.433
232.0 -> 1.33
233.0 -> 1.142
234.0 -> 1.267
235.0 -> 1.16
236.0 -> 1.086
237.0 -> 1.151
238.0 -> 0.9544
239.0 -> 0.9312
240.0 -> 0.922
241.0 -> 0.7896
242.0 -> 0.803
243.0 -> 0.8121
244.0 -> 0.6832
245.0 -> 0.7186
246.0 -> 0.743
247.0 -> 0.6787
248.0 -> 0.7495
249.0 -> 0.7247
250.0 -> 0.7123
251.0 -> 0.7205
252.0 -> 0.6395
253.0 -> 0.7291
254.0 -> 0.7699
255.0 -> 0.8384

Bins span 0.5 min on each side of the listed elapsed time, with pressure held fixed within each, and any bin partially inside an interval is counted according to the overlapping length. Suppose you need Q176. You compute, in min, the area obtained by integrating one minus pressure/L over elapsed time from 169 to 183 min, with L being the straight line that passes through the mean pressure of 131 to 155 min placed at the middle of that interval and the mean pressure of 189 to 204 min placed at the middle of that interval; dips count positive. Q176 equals -1.9 min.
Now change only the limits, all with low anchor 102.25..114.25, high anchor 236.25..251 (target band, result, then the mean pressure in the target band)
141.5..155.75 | -2.8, 1.45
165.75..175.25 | -4.7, 1.67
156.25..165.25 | -3.0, 1.54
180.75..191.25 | -4.7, 1.53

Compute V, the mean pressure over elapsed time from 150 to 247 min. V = 1.46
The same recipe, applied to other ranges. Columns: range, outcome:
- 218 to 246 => 1.21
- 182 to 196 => 1.55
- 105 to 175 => 1.48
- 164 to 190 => 1.63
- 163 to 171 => 1.59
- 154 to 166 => 1.54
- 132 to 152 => 1.42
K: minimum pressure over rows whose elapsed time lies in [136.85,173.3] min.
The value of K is 1.224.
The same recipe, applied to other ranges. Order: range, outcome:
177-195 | 1.445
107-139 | 1.286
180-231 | 1.37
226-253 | 0.6395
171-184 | 1.48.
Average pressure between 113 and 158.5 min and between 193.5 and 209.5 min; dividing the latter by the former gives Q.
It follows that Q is 1.07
